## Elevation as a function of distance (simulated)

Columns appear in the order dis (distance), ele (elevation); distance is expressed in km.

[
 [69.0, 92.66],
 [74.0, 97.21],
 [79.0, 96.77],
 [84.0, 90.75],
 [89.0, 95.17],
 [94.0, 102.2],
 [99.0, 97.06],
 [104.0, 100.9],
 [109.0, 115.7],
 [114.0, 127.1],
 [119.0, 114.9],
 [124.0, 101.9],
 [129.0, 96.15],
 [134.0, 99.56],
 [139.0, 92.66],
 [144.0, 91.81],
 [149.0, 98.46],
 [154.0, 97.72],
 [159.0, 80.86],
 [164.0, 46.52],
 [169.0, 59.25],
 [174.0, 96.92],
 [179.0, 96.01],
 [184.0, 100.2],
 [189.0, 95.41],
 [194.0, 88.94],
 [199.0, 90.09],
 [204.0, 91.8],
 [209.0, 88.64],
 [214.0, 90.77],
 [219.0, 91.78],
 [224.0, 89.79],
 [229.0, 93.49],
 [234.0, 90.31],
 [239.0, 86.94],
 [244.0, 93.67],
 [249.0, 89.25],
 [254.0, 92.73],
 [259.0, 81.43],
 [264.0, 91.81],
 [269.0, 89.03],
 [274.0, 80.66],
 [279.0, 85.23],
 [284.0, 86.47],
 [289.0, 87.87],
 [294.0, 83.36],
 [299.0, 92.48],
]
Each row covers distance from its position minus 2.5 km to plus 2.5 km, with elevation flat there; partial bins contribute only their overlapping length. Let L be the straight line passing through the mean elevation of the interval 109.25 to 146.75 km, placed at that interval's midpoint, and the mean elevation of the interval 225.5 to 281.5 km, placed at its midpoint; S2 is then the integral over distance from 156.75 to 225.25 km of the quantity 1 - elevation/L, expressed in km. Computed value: 7.1 km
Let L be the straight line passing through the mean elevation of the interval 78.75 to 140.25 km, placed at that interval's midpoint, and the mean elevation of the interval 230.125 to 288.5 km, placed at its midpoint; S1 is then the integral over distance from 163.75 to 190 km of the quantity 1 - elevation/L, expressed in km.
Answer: 3.1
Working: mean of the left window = 103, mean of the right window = 88.1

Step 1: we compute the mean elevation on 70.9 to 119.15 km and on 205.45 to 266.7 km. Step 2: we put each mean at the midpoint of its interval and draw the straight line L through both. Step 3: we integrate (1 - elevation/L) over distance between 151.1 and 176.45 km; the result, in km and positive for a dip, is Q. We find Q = 5.3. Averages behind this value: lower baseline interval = 103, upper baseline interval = 90.1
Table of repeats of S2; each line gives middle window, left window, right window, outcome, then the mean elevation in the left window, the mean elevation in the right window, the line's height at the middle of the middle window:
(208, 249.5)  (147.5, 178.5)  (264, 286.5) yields -3.4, 80.4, 86.1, 83.7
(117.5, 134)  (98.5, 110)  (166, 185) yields -0.7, 104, 86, 98.9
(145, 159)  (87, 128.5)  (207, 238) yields 0.8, 106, 90.6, 100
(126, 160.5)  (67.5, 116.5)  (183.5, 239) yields 1.0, 102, 91.4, 97.3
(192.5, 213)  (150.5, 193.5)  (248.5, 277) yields -1.1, 84.7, 87.3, 85.6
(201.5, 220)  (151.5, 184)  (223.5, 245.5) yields -0.7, 81.1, 90.8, 87.4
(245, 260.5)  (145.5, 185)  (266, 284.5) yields -0.7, 84.1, 85.4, 85.1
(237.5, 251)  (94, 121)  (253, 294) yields 0.1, 110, 86.5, 90.7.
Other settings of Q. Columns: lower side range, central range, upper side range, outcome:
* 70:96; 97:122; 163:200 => -4.8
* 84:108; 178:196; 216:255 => -0.3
